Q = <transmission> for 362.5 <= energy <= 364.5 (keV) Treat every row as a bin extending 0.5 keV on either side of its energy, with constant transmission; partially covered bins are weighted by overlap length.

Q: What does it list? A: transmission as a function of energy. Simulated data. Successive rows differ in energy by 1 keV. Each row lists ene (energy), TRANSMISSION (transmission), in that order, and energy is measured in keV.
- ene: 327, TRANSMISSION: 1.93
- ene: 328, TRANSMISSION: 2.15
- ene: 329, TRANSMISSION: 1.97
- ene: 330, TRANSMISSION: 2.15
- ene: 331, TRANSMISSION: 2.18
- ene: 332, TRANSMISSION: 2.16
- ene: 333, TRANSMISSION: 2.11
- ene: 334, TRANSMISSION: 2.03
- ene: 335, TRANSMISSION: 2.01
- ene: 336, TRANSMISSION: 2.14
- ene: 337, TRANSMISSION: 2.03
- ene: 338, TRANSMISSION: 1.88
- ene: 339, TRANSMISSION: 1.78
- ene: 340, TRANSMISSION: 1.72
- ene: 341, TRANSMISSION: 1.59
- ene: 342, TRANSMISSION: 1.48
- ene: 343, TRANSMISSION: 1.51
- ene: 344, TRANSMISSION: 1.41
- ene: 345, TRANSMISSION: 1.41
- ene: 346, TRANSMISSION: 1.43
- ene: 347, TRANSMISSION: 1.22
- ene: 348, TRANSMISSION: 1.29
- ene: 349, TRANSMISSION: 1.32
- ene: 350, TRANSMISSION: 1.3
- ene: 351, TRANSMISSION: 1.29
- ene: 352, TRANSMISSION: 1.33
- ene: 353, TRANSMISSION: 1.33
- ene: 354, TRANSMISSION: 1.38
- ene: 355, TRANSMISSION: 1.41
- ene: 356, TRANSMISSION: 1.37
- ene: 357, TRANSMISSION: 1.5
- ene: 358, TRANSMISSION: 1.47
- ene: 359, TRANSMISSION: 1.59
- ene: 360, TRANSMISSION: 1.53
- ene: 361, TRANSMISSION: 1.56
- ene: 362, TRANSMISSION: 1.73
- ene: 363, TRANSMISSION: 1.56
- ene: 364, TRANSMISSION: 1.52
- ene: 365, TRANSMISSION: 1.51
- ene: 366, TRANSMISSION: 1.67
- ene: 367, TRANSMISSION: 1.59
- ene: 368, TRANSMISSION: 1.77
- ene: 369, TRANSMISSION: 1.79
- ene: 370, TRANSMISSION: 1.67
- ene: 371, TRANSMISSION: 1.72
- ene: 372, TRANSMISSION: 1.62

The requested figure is 1.54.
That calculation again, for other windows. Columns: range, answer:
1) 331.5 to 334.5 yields 2.1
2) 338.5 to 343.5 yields 1.62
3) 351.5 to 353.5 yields 1.33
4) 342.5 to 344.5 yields 1.46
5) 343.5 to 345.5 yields 1.41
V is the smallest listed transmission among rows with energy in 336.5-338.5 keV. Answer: 1.88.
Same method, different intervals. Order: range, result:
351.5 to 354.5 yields 1.33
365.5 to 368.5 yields 1.59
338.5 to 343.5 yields 1.48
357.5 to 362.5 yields 1.47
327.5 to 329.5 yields 1.97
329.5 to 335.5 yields 2.01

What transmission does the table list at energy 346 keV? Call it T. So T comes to 1.43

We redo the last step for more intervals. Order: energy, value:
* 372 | 1.62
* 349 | 1.32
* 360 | 1.53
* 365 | 1.51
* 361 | 1.56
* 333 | 2.11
